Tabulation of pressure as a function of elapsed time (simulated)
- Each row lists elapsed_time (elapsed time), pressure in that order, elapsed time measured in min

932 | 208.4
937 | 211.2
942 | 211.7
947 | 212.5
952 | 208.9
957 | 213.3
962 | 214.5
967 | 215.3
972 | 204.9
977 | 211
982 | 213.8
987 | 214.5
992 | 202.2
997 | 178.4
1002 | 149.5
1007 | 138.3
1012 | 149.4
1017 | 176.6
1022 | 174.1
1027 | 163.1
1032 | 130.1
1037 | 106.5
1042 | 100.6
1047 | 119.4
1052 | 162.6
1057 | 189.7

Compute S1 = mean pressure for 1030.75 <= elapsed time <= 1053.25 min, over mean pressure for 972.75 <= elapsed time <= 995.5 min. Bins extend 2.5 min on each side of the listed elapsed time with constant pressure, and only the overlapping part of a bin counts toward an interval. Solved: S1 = 0.58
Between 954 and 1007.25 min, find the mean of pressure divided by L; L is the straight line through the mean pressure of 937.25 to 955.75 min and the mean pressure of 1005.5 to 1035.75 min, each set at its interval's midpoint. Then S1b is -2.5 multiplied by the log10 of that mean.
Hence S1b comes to -0.08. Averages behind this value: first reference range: 211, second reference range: 154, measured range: 199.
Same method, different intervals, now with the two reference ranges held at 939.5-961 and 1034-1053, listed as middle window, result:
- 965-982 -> -0.121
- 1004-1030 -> -0.105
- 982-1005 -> -0.112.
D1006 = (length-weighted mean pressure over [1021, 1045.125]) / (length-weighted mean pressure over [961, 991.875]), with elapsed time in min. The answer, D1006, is 0.6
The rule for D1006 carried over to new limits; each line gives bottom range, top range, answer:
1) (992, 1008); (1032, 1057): 0.79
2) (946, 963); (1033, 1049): 0.52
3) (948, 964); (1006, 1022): 0.75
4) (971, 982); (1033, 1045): 0.51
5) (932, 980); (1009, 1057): 0.69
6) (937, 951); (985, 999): 0.94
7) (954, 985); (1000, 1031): 0.74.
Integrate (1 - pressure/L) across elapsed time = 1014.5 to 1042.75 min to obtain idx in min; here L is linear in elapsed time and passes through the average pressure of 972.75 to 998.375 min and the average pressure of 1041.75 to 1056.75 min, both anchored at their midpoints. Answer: 3.2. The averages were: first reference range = 205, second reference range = 141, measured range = 144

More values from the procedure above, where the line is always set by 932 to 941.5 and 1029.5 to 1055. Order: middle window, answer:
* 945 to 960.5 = -1.12 min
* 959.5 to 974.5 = -2.06 min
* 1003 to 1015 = 0.48 min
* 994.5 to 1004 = -0.28 min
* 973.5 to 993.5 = -4.39 min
